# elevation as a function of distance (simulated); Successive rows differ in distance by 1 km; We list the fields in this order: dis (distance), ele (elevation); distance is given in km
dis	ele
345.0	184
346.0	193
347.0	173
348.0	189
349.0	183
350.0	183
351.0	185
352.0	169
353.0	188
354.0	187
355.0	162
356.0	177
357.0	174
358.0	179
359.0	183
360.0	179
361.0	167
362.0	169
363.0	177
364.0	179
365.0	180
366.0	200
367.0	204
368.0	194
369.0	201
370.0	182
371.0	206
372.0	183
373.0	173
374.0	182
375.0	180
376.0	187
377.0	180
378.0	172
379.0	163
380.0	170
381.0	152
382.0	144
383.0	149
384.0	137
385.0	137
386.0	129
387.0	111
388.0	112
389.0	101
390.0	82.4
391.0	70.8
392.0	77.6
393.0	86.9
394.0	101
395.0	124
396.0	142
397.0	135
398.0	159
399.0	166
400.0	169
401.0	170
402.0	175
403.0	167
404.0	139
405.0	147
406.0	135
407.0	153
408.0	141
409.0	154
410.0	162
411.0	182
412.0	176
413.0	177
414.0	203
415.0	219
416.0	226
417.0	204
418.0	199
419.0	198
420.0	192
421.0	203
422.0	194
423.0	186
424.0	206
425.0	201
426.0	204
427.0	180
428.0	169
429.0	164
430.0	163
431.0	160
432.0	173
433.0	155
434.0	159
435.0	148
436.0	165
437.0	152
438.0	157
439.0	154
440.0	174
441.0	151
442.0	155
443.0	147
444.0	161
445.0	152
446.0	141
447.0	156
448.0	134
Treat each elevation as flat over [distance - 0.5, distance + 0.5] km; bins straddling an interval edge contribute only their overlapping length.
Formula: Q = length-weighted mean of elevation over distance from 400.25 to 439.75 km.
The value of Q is 175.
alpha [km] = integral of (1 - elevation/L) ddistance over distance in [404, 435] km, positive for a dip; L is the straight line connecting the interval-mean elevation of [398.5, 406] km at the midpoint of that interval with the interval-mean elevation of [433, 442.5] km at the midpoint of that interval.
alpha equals -3.9 km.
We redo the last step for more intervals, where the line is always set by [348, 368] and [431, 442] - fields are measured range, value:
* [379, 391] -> 3.1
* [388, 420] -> 2.7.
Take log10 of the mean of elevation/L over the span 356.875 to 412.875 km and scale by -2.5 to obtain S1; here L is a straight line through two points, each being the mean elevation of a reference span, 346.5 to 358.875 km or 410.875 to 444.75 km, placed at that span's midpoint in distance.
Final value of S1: 0.145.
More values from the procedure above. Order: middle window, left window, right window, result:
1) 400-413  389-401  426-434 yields -0.17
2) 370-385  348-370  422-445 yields 0.06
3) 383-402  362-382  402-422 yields 0.39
